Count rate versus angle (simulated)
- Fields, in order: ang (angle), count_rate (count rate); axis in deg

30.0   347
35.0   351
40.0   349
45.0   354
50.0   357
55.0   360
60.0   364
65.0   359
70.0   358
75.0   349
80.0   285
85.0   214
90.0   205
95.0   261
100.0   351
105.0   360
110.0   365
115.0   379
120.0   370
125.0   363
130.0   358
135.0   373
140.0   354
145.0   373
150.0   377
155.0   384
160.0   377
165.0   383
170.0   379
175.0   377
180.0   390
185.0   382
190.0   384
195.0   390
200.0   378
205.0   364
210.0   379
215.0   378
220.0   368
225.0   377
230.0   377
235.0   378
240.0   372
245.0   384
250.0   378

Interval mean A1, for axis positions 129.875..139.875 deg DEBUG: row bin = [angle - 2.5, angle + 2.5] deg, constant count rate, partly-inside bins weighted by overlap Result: 365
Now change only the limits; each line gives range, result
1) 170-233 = 379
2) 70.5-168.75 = 342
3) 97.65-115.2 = 362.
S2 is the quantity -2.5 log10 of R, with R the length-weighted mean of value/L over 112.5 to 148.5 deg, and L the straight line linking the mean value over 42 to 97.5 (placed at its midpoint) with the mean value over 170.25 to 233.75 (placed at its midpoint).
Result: -0.07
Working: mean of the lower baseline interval 315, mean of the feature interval 367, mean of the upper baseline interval 379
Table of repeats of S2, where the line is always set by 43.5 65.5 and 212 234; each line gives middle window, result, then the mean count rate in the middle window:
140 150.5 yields -0.01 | 370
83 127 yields 0.14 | 319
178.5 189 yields -0.04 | 385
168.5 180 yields -0.03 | 381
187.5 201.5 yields -0.03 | 384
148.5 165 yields -0.03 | 380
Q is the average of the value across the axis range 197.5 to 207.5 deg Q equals 371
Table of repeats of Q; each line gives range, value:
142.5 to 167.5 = 379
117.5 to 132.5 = 364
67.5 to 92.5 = 282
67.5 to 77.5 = 354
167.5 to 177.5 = 378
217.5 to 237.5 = 375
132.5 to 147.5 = 367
